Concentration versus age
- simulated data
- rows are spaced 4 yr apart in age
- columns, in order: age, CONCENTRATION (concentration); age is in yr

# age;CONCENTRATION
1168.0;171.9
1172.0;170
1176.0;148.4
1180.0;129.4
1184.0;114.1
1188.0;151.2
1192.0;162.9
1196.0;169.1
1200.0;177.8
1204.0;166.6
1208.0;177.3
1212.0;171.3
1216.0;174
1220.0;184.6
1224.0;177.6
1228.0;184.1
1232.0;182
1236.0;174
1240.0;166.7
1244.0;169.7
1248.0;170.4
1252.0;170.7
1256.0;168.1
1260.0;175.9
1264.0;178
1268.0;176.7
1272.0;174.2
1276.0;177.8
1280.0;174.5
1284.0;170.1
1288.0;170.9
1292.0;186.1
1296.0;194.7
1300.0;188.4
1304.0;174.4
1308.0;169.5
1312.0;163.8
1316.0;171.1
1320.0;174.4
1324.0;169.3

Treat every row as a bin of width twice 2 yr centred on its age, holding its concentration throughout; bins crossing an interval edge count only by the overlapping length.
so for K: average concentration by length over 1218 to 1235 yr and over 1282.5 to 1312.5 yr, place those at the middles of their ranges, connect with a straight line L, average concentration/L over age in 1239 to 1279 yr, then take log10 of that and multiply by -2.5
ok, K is 0.043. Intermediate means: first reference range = 182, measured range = 173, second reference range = 178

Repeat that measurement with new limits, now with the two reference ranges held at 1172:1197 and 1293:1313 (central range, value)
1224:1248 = -0.09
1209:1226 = -0.14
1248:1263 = -0.04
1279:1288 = 0.01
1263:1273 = -0.04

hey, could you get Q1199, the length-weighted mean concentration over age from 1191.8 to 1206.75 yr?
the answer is 170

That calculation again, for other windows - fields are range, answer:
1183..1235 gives 170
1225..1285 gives 174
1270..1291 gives 174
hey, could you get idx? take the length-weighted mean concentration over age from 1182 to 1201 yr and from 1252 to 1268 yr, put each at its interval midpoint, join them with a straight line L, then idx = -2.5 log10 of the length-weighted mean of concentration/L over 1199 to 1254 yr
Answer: -0.07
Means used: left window 154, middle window 175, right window 174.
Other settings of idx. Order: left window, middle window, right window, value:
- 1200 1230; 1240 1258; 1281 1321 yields 0.045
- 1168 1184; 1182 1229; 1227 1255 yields -0.050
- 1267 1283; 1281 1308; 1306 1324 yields -0.044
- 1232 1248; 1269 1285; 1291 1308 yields 0.029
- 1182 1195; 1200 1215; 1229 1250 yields -0.116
